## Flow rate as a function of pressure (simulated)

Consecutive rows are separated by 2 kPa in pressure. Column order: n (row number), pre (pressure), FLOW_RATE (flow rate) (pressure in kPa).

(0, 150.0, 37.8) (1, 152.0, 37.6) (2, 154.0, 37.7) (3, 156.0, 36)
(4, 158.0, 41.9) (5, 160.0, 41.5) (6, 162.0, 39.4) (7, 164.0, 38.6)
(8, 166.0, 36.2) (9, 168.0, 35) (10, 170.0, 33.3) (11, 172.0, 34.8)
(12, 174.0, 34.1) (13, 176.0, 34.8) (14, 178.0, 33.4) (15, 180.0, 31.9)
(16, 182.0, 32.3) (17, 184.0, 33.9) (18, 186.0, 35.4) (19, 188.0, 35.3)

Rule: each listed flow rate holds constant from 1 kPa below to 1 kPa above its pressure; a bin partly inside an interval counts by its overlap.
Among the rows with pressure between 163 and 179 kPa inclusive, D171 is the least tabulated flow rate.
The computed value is 33.3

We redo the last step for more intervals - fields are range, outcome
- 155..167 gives 36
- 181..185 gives 32.3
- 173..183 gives 31.9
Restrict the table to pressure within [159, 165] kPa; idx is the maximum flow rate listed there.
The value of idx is 41.5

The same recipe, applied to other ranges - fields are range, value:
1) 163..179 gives 38.6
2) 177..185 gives 33.9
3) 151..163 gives 41.9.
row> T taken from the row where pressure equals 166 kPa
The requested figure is 36.2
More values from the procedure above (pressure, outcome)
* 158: 41.9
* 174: 34.1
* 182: 32.3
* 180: 31.9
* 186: 35.4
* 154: 37.7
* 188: 35.3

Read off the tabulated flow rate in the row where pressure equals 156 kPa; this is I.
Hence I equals 36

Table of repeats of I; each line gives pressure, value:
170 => 33.3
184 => 33.9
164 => 38.6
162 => 39.4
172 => 34.8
